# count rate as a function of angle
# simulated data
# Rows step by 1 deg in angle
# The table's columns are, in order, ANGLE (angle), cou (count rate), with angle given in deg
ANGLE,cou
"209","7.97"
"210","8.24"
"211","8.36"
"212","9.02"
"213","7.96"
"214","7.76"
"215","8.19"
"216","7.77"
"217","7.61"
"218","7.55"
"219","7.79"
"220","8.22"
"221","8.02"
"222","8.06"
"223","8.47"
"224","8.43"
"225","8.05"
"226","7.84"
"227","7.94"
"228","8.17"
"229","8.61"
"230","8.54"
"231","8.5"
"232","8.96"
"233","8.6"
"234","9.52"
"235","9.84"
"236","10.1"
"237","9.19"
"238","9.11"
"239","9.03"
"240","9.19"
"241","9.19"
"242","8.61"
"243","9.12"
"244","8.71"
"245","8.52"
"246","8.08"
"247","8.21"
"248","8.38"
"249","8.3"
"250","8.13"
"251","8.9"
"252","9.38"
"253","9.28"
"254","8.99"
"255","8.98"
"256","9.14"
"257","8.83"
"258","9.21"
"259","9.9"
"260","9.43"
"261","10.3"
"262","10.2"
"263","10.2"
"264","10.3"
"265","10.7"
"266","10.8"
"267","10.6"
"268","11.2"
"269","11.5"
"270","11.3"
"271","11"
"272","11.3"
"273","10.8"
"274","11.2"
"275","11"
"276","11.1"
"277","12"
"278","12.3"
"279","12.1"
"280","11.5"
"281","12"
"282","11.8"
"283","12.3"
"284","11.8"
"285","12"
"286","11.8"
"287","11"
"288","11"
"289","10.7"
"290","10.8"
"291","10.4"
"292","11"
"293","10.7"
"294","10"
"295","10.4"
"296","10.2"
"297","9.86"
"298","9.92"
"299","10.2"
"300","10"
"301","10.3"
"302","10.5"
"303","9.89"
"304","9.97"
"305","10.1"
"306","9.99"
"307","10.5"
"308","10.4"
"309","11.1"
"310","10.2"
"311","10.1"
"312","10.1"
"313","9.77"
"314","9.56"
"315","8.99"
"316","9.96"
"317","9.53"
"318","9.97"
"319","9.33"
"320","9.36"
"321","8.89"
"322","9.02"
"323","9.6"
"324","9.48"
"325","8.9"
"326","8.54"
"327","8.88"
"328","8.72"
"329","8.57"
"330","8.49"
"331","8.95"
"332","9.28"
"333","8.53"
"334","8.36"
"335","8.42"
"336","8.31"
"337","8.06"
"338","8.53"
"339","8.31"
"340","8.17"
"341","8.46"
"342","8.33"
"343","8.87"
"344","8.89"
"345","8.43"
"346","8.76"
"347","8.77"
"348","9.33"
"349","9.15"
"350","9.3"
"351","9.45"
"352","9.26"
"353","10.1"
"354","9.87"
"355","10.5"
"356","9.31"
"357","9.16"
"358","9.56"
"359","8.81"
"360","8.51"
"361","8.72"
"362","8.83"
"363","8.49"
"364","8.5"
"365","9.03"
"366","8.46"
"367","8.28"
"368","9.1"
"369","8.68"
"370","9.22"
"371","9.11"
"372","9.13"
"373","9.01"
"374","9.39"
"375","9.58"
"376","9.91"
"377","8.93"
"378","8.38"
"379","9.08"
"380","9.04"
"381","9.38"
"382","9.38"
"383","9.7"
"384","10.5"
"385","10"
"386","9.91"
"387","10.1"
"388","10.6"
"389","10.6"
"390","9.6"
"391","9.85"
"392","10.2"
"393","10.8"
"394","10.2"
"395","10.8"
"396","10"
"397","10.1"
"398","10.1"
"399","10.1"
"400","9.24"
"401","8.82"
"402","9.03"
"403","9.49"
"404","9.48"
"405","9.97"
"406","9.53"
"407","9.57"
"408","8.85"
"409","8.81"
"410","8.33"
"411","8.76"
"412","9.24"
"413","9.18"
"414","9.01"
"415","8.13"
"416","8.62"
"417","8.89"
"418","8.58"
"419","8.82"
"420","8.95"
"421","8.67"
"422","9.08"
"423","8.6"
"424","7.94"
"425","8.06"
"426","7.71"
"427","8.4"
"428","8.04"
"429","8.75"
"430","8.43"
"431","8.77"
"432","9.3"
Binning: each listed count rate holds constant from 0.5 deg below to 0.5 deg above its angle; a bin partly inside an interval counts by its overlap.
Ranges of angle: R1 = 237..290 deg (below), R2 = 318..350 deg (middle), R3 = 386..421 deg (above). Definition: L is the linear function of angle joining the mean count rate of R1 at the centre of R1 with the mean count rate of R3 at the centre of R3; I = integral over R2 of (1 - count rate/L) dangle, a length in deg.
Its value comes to 3.4 deg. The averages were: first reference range 10.2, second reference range 9.48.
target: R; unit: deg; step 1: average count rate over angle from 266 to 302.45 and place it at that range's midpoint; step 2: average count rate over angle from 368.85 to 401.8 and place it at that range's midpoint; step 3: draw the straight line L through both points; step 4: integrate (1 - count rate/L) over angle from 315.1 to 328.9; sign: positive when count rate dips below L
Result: 1.73 deg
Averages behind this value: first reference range 11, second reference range 9.68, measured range 9.22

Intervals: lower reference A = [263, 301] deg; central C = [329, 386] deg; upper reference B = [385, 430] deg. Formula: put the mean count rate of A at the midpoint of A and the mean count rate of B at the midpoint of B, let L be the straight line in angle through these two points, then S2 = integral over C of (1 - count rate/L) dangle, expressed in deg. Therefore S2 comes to 5.41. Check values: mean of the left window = 11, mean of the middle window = 9.01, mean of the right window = 9.26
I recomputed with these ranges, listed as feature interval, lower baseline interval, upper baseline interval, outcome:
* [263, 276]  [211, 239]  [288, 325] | -2.3 deg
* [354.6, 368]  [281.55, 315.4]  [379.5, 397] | 1.6 deg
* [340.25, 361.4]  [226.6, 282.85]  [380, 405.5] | 1.6 deg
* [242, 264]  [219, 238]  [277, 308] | 0.9 deg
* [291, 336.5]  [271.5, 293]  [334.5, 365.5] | 2.8 deg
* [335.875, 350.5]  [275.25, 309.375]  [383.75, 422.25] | 2.3 deg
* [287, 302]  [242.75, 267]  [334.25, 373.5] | -2.1 deg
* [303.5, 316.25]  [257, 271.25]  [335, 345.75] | -1.1 deg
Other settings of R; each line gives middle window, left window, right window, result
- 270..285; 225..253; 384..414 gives -4.3 deg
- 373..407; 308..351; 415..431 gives -4.1 deg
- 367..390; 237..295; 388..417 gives 0.4 deg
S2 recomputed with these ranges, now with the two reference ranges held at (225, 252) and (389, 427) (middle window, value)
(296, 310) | -2.0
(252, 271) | -2.7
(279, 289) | -3.1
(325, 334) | 0.3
